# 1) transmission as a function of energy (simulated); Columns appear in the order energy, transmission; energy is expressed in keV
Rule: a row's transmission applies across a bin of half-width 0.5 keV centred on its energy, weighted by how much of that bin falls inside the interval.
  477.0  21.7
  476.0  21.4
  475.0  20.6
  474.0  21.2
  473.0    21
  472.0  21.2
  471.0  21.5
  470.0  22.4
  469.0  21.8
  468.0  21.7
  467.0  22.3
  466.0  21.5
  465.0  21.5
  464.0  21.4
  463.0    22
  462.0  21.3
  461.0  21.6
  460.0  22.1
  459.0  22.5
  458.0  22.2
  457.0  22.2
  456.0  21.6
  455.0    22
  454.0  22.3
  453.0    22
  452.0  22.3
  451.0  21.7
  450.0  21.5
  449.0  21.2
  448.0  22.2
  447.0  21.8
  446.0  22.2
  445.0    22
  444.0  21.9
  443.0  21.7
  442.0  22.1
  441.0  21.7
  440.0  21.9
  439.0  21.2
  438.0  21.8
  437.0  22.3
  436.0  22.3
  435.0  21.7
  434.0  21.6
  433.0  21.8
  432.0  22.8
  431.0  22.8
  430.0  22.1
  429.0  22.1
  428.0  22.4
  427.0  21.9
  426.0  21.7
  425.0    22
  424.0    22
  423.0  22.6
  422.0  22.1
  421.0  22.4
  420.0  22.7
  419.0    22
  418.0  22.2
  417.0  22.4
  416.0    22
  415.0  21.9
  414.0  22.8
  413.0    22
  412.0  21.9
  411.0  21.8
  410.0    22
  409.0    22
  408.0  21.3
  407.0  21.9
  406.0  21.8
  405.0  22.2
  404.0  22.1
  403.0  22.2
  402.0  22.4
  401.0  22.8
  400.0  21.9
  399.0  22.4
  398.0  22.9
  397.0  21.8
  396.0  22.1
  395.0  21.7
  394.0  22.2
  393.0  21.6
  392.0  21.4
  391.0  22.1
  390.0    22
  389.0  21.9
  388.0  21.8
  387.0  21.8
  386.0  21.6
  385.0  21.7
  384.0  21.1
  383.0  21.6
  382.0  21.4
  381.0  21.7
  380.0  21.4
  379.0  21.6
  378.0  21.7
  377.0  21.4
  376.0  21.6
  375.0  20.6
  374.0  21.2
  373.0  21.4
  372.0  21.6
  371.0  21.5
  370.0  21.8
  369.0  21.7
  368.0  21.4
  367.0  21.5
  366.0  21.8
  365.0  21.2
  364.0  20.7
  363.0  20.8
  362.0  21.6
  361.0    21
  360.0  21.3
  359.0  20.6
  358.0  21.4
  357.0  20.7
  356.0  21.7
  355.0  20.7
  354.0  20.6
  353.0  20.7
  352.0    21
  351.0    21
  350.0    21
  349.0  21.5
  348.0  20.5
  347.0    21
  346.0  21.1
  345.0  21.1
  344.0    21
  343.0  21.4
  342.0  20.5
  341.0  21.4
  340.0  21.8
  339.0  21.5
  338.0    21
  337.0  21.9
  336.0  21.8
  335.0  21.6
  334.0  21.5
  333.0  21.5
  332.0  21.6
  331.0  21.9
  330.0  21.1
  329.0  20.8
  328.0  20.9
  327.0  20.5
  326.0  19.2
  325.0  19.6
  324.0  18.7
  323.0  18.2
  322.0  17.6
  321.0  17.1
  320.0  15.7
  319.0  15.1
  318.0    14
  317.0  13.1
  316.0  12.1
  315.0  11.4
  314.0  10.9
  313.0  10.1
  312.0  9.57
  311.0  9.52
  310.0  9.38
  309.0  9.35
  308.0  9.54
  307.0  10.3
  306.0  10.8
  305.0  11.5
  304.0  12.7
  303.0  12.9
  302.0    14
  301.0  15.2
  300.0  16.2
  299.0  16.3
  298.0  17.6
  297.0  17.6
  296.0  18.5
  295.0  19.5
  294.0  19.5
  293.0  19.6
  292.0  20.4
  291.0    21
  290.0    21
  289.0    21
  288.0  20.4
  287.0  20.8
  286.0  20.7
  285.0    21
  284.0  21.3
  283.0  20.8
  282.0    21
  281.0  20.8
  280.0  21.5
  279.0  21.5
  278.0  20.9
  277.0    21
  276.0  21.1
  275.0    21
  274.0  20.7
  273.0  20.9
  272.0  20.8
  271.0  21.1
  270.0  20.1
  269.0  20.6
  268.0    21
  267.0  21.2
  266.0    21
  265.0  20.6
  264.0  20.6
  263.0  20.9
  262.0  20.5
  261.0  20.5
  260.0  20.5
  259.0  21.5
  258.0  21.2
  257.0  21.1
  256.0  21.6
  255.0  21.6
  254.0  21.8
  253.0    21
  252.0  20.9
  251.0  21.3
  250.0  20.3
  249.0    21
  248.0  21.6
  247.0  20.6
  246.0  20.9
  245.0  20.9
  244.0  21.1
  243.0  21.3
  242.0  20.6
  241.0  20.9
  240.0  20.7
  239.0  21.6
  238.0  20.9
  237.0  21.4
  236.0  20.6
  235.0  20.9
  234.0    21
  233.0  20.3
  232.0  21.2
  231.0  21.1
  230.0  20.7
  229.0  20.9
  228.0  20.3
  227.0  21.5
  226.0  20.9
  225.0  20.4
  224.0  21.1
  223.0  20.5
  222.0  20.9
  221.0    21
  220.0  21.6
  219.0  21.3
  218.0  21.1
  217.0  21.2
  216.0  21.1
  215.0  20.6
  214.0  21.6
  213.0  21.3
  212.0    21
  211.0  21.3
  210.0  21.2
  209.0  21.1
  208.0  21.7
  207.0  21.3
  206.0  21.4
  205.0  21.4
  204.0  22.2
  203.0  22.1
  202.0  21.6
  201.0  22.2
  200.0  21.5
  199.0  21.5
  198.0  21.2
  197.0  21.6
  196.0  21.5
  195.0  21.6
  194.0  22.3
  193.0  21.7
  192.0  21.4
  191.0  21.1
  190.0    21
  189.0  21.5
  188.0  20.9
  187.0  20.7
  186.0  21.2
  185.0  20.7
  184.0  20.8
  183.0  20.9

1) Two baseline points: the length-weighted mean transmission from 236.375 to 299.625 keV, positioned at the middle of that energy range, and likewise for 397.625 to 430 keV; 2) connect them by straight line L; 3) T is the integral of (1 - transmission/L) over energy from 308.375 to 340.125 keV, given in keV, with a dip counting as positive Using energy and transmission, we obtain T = 6.2 keV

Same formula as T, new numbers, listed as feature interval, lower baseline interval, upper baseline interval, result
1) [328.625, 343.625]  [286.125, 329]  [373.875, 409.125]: -3.03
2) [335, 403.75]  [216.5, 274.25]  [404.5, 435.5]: 0.93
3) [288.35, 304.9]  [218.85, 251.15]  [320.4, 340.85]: 2.47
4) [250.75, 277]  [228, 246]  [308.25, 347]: -1.27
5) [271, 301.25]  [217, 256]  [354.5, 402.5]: 1.65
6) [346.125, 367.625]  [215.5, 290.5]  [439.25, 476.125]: 0.31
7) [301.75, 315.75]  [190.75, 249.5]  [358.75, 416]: 6.94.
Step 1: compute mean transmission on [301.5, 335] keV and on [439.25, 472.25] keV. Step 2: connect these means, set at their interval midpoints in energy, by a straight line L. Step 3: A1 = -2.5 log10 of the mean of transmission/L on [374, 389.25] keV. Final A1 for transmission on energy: -0.17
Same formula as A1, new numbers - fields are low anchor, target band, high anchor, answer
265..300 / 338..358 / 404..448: 0.00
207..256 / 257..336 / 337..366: 0.16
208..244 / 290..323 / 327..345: 0.42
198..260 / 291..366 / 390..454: 0.19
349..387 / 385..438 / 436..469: -0.02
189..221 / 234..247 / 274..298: 0.00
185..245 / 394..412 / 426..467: -0.01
